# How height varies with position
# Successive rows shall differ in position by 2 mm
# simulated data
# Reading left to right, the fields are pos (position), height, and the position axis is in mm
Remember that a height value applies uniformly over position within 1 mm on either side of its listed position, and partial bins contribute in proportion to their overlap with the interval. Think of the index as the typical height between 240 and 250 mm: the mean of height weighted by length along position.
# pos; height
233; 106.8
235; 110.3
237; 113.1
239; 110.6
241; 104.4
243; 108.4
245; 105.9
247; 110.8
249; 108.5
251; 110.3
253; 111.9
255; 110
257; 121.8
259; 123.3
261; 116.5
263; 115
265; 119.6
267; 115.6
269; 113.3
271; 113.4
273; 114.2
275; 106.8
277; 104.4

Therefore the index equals 108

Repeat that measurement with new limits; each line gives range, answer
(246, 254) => 110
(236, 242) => 109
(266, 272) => 114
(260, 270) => 116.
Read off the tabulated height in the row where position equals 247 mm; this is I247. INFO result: 110.8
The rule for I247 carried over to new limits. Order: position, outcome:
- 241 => 104.4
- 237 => 113.1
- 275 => 106.8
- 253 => 111.9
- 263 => 115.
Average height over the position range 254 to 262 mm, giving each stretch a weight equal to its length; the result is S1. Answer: 118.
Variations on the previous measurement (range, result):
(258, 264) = 118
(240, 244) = 106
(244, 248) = 108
